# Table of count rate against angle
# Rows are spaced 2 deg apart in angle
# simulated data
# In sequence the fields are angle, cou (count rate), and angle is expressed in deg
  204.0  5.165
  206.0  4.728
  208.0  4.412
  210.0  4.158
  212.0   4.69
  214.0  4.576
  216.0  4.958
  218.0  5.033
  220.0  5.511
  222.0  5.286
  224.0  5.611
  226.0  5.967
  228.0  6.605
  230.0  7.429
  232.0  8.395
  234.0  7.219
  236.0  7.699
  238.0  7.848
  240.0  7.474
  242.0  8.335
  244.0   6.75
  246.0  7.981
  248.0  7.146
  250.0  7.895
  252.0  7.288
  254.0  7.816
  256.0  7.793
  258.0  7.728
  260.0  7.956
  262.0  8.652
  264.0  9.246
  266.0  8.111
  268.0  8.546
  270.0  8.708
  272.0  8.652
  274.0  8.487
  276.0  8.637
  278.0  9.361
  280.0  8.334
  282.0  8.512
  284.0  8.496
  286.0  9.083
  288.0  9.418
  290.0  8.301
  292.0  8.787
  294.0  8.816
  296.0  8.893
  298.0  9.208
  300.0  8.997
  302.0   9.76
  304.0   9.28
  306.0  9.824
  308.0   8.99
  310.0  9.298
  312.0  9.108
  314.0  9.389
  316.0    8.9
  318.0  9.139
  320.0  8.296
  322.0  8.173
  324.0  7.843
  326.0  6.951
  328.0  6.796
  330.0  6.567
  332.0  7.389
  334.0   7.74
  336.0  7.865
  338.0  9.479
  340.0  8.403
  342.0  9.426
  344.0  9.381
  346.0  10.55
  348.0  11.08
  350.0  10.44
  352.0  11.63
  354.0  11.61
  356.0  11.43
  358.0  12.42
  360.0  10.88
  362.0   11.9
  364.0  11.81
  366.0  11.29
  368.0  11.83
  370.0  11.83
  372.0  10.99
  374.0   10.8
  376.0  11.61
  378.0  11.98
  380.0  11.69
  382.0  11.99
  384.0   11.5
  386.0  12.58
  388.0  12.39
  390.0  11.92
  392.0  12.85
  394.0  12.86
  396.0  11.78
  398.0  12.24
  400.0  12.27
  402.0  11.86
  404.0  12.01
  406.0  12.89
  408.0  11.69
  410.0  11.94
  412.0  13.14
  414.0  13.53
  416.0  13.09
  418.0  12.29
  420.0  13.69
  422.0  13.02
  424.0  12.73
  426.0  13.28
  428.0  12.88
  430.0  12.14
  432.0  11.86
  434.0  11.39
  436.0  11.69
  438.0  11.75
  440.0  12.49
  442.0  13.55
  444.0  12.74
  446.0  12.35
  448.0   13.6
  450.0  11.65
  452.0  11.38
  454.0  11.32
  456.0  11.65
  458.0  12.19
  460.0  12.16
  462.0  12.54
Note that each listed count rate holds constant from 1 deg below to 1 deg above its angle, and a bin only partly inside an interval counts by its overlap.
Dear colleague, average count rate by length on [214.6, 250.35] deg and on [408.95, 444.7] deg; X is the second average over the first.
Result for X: 1.9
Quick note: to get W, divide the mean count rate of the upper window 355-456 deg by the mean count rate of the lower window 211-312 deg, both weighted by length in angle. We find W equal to 1.5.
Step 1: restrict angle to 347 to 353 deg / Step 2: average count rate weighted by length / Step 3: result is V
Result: 11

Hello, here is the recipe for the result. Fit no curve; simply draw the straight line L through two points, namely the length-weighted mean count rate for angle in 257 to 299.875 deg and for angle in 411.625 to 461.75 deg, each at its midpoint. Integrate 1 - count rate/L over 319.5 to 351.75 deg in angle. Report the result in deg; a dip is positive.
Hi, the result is 4.69 deg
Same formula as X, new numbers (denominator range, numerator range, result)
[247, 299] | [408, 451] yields 1.49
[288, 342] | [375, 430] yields 1.45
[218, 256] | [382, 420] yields 1.75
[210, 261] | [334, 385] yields 1.60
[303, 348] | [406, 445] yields 1.46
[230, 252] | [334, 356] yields 1.30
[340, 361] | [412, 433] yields 1.19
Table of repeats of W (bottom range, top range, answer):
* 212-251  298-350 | 1.32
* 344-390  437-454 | 1.07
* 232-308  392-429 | 1.50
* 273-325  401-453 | 1.40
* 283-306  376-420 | 1.36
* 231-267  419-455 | 1.58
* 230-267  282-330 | 1.11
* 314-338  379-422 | 1.57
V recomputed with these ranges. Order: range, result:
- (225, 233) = 7.1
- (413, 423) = 13.1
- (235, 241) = 7.67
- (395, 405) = 12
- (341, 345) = 9.4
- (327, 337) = 7.27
